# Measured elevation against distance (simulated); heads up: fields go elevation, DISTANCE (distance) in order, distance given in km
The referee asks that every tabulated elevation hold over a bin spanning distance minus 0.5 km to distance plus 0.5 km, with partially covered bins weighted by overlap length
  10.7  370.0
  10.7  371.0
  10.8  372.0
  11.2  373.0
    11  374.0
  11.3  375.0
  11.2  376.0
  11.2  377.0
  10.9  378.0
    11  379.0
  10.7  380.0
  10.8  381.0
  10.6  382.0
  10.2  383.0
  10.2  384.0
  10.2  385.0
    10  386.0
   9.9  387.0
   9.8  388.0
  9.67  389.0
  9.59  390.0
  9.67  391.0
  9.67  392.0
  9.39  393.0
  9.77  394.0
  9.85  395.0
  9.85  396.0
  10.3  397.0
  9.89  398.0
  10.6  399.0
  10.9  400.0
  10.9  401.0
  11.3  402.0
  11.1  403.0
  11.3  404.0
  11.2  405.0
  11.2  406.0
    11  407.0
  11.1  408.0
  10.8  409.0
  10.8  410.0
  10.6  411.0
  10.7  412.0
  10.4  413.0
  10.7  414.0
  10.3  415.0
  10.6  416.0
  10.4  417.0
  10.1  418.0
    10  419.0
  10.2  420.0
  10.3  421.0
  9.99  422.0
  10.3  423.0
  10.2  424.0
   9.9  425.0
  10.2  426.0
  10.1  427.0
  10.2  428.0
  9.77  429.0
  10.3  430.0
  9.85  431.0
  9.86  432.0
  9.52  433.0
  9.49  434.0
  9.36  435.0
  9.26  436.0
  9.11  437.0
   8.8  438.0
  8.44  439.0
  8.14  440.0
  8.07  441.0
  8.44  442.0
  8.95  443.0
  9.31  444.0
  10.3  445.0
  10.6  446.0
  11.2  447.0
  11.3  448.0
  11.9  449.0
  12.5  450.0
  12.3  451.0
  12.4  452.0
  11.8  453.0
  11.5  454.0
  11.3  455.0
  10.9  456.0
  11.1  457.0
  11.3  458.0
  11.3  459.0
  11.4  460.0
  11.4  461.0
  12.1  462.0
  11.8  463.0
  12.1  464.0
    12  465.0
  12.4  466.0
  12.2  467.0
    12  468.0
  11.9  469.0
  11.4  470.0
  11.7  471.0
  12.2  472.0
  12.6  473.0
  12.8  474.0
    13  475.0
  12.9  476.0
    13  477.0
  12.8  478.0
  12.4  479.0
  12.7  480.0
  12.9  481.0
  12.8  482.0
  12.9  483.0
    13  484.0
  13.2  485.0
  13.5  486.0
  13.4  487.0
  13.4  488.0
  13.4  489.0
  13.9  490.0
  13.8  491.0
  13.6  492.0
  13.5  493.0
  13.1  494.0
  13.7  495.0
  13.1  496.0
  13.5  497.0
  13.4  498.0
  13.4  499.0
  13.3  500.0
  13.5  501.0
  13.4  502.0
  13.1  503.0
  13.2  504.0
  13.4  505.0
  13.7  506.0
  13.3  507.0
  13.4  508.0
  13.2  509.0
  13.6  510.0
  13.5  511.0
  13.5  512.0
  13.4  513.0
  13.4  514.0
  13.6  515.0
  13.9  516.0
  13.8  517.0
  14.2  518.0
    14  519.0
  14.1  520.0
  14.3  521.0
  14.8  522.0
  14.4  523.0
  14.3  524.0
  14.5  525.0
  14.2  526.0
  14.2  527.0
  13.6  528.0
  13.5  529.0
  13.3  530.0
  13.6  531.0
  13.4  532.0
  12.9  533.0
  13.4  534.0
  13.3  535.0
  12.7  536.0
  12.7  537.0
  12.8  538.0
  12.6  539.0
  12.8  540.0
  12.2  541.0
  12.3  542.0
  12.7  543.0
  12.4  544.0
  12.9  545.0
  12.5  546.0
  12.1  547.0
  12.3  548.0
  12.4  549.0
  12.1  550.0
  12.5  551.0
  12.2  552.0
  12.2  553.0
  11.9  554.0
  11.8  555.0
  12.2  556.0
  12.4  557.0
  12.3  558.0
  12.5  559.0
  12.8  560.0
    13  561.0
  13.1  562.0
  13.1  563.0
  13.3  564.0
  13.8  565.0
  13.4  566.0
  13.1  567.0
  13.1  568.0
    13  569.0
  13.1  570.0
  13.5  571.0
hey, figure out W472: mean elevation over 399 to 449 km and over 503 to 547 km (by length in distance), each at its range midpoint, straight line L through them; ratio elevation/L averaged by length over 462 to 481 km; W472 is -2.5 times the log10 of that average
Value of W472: -0.06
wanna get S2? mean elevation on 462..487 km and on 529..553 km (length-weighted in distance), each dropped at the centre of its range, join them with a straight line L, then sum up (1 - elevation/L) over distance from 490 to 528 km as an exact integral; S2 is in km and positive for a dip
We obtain -3.2 km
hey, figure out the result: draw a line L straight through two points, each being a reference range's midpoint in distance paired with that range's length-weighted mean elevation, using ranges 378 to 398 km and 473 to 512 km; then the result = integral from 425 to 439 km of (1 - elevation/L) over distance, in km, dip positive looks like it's 2.17 km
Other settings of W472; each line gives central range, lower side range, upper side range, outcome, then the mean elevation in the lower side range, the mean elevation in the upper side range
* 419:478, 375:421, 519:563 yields 0.05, 10.5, 13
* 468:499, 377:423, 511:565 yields -0.08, 10.4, 13.1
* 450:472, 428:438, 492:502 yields -0.05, 9.6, 13.4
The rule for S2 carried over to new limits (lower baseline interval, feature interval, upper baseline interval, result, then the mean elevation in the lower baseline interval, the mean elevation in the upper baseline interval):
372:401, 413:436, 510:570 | 2.02 km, 10.4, 13.1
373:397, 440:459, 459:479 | 1.56 km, 10.3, 12.2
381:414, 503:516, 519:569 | -1.08 km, 10.4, 13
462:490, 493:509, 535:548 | -0.97 km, 12.6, 12.6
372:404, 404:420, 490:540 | 0.50 km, 10.4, 13.5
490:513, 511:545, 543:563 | -1.46 km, 13.4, 12.4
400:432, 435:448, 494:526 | 2.36 km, 10.5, 13.7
